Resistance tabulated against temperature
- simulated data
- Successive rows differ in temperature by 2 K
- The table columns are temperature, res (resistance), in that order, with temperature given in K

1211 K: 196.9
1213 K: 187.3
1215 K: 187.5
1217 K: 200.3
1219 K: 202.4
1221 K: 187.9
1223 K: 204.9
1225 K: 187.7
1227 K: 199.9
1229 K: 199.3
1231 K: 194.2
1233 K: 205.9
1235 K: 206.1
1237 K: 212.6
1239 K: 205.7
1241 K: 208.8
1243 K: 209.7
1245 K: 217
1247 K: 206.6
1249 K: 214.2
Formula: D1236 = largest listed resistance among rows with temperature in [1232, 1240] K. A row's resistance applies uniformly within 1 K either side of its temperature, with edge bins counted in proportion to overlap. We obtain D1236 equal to 212.6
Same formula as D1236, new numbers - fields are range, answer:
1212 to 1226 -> 204.9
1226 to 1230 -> 199.9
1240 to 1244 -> 209.7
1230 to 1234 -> 205.9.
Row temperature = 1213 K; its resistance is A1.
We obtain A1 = 187.3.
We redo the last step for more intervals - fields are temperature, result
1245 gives 217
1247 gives 206.6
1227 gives 199.9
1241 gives 208.8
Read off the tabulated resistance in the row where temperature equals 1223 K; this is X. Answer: 204.9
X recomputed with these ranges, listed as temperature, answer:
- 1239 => 205.7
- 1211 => 196.9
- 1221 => 187.9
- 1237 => 212.6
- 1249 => 214.2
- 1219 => 202.4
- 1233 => 205.9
